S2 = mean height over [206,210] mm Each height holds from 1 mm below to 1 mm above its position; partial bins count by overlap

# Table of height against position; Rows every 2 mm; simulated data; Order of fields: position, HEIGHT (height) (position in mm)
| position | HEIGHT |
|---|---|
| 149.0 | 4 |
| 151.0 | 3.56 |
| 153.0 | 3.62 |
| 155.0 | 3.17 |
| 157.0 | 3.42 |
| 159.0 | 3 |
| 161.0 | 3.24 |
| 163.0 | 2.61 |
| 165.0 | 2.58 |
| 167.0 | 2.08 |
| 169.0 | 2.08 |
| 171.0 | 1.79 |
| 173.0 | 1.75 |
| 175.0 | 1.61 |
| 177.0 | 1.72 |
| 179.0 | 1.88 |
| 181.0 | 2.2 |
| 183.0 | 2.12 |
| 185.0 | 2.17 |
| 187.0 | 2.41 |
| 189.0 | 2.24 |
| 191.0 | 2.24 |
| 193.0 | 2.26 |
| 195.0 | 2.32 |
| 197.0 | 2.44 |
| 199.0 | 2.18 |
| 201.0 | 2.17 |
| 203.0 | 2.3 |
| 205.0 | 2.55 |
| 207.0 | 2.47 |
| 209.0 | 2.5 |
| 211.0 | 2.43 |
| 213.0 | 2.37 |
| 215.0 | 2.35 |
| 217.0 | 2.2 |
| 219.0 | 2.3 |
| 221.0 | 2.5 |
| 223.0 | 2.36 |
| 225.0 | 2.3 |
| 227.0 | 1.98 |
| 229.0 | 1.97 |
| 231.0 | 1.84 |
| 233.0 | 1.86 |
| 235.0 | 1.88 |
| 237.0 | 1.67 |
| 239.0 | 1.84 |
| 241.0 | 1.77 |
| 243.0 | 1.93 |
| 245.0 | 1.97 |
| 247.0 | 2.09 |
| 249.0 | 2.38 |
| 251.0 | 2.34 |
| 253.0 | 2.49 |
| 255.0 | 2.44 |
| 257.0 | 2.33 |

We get 2.49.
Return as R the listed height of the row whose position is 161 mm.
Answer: 3.24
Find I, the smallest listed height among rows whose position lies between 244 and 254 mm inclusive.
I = 1.97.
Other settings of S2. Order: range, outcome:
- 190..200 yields 2.29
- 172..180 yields 1.74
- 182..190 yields 2.24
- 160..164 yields 2.92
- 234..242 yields 1.79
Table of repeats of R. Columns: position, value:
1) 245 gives 1.97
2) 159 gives 3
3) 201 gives 2.17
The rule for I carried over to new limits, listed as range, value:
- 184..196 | 2.17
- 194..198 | 2.32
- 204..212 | 2.43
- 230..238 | 1.67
